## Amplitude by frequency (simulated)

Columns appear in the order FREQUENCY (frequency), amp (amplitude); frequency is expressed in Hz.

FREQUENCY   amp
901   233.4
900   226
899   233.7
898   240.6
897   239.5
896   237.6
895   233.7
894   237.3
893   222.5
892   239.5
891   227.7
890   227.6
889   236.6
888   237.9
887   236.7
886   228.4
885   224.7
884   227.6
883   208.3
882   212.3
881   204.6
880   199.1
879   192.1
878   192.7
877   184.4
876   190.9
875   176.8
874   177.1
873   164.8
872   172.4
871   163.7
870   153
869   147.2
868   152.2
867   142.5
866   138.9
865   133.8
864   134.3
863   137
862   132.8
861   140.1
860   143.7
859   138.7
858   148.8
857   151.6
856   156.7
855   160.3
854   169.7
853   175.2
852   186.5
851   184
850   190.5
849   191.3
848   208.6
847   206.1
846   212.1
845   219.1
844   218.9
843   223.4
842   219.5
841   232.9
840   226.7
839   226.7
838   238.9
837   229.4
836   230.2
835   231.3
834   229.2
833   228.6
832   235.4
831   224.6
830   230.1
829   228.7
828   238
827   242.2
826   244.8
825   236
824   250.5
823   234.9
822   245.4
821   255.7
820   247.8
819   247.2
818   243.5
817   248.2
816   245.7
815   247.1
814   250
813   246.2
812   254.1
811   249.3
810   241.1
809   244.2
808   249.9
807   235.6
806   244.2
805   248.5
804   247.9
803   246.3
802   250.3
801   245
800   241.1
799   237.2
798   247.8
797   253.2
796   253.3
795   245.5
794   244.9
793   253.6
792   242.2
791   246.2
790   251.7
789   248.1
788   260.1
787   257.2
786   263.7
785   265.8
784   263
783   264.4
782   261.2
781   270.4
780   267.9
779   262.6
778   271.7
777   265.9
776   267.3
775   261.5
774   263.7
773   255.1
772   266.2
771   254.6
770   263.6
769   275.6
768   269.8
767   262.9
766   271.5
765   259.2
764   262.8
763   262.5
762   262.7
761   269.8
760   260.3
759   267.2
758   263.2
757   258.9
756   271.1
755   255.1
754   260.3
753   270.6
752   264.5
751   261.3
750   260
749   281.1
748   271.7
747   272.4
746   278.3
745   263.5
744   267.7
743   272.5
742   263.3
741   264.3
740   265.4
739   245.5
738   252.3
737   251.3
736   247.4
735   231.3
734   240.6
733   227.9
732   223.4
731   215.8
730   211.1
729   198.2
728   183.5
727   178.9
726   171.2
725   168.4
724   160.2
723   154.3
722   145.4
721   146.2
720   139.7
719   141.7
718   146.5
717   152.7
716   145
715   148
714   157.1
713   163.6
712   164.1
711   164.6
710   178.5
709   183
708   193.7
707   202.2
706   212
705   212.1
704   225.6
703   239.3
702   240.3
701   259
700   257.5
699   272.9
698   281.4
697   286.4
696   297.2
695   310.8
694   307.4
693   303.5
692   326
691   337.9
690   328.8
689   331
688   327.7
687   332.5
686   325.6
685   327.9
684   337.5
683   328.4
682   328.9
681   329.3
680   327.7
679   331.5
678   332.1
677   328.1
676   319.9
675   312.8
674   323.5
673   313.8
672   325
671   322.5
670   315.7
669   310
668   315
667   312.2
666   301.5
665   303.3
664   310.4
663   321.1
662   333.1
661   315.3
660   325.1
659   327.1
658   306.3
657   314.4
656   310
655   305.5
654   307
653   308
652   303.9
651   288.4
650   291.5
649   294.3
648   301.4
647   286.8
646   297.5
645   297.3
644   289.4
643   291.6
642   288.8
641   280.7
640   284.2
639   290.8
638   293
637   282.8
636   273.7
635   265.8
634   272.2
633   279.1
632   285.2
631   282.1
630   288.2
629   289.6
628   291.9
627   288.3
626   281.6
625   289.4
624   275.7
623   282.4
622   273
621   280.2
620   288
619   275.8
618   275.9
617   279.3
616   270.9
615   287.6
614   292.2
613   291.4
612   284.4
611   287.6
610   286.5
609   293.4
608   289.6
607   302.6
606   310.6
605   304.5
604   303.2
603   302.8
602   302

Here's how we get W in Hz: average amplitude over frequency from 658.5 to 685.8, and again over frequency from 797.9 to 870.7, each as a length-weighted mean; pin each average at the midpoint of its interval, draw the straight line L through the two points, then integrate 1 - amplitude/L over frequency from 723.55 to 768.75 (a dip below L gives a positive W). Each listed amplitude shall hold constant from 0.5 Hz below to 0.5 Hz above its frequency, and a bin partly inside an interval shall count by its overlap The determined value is 3.9 Hz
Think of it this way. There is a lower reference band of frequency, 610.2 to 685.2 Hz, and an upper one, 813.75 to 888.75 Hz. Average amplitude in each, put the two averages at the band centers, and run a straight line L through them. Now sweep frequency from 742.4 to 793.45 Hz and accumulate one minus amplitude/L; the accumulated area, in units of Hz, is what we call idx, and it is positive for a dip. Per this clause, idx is -4.5 Hz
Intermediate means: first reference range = 300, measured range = 264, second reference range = 202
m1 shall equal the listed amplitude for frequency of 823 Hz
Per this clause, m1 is 234.9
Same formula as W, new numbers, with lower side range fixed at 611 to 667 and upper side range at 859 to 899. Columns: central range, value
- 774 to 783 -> -1.22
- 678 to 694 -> -3.21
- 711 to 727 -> 6.45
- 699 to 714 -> 3.25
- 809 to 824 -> -1.97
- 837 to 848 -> -0.78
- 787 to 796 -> -0.83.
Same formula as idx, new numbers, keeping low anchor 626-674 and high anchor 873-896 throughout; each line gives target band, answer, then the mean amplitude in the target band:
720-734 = 4.5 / 184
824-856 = 2.0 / 216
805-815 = -0.2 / 246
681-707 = -0.8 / 292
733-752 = 0.4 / 260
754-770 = -0.4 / 265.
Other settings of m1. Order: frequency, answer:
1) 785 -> 265.8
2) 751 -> 261.3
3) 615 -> 287.6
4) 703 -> 239.3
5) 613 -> 291.4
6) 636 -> 273.7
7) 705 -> 212.1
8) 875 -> 176.8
